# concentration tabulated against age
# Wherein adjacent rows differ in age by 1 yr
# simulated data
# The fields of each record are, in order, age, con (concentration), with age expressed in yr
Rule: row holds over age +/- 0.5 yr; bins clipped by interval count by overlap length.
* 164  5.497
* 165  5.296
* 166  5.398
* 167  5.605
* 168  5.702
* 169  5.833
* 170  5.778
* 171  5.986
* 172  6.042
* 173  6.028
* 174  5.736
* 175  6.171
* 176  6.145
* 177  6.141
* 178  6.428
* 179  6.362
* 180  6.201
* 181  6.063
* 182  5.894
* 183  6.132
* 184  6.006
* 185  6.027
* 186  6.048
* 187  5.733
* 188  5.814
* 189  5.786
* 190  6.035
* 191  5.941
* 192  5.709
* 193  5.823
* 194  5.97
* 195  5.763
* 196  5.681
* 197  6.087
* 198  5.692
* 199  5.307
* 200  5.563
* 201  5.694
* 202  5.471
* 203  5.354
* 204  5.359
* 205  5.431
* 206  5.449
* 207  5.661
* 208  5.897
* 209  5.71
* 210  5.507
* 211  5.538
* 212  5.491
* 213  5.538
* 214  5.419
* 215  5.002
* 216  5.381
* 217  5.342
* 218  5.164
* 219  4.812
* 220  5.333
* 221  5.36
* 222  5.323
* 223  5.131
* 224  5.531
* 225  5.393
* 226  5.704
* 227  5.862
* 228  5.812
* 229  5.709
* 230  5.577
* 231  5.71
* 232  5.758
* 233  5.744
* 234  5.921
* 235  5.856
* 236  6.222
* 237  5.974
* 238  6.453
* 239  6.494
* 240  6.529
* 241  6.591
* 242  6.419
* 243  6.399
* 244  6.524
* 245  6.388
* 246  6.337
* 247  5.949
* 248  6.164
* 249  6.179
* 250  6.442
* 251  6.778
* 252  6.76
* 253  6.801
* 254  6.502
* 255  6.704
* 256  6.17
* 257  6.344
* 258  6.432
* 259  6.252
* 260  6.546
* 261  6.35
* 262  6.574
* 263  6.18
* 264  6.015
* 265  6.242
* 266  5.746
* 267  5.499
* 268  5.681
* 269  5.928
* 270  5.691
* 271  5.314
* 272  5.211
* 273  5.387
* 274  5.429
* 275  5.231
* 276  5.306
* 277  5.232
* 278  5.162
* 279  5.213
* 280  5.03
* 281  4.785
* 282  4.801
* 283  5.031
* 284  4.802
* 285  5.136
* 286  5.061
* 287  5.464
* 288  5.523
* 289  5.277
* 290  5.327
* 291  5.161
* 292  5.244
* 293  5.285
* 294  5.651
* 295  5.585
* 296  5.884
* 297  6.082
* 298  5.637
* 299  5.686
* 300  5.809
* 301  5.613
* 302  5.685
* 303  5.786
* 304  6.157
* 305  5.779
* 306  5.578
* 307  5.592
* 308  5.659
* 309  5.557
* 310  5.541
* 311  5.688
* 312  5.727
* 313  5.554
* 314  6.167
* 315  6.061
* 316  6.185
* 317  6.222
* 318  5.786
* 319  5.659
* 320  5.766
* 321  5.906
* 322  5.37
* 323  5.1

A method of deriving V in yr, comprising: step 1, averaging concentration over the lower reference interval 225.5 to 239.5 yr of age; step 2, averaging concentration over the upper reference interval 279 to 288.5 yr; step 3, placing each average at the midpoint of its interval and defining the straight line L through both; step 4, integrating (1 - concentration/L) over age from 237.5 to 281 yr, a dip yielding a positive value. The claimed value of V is -4.44 yr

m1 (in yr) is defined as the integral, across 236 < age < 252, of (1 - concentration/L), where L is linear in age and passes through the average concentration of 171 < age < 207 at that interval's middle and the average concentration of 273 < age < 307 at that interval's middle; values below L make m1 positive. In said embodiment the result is -2.2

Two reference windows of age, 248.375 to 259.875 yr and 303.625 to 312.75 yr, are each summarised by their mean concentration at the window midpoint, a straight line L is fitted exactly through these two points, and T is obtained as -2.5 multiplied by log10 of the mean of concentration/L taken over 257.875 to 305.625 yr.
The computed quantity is 0.09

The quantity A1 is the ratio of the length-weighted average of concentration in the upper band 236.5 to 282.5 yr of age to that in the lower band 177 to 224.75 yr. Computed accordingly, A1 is 1.06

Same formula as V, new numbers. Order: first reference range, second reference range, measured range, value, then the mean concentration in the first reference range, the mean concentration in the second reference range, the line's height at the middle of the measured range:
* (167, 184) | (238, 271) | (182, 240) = 4.4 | 6.03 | 6.29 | 6.14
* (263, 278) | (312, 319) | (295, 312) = 0.4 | 5.57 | 5.95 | 5.85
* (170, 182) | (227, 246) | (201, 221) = 2.3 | 6.09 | 6.11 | 6.11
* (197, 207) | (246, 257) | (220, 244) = 0.7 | 5.52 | 6.44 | 6.07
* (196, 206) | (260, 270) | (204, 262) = -1.3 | 5.55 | 6.03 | 5.79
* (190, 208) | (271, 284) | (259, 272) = -1.8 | 5.66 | 5.14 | 5.22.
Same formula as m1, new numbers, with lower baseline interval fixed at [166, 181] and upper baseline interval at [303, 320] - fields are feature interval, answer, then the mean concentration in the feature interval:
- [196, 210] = 0.9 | 5.59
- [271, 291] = 2.3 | 5.18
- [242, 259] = -1.5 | 6.42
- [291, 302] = 0.4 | 5.63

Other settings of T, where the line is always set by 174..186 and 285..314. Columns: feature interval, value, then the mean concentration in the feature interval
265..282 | 0.066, 5.37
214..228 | 0.113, 5.35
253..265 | -0.109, 6.38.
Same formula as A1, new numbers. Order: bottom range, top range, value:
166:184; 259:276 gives 0.97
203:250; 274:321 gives 0.96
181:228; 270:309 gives 0.96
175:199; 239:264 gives 1.08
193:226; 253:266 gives 1.16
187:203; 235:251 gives 1.10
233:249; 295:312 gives 0.91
